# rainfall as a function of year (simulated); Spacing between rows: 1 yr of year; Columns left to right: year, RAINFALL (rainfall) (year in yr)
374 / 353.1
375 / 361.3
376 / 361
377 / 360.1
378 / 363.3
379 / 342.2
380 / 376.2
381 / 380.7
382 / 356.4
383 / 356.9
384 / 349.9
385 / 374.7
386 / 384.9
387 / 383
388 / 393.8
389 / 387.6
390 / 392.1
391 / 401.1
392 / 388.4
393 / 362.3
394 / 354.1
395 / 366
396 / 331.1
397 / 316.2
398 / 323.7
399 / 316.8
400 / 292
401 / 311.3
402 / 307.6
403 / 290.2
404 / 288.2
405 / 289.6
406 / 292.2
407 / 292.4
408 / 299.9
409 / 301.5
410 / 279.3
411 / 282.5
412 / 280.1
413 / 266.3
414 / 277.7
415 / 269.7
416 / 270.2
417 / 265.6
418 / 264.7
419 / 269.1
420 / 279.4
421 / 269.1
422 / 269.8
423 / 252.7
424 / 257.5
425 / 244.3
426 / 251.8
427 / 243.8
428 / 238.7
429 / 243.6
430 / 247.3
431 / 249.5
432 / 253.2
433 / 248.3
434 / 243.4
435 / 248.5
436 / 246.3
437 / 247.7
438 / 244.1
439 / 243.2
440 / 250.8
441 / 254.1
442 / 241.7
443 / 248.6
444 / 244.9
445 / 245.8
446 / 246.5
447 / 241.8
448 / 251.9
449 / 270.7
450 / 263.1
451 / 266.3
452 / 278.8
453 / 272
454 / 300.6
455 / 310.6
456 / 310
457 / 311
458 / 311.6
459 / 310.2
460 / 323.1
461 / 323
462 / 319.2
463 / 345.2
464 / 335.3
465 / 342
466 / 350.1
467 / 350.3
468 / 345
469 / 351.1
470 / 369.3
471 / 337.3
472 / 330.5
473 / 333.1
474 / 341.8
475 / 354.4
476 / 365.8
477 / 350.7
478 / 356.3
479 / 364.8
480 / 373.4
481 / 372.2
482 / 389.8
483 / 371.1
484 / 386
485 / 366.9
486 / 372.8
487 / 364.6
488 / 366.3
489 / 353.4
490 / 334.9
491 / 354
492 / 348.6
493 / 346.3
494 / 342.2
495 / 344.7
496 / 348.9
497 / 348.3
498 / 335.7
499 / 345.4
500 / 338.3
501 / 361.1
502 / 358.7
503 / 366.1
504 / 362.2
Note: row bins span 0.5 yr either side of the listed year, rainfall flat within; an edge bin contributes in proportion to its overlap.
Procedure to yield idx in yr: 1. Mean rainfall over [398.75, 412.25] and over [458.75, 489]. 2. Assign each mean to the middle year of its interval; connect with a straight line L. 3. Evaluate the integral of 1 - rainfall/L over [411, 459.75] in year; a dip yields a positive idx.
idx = 8.6 yr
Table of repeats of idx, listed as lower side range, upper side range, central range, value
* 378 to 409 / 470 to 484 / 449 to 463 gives 2.1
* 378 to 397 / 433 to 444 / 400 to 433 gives 3.1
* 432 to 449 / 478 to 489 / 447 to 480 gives -0.9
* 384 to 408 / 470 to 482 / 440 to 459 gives 4.3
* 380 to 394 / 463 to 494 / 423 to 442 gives 6.2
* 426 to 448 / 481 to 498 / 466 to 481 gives -1.3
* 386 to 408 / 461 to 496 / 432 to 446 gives 4.0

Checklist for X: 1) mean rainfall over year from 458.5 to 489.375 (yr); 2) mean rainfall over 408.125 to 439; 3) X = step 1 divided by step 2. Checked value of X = 1.35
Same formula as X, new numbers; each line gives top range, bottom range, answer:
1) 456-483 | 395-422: 1.19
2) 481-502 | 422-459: 1.37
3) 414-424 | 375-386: 0.74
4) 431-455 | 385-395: 0.67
